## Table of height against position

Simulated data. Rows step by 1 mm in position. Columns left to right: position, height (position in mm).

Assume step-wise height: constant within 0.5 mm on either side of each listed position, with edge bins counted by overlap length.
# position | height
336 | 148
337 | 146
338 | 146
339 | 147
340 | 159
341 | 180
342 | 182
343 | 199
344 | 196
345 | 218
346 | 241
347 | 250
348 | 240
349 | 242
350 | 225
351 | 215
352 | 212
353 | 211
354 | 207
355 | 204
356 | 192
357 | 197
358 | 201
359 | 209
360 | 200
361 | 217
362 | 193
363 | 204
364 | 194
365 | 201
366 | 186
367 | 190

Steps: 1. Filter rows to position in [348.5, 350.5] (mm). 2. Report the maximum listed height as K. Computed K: 242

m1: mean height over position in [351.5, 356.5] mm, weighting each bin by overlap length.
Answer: 205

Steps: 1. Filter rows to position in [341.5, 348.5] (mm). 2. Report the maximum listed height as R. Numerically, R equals 250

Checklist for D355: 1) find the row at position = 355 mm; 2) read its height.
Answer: 204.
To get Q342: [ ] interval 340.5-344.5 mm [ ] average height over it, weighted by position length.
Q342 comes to 189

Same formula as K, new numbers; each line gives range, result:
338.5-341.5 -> 180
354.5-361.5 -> 217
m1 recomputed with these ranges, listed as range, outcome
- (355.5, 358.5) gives 197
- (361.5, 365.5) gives 198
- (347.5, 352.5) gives 227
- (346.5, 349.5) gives 244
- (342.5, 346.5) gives 214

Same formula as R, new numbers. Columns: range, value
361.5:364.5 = 204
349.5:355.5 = 225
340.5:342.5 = 182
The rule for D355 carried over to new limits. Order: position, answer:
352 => 212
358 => 201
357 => 197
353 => 211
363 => 204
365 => 201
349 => 242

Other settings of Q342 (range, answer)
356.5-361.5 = 205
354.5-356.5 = 198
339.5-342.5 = 174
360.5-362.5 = 205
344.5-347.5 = 236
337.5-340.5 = 151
